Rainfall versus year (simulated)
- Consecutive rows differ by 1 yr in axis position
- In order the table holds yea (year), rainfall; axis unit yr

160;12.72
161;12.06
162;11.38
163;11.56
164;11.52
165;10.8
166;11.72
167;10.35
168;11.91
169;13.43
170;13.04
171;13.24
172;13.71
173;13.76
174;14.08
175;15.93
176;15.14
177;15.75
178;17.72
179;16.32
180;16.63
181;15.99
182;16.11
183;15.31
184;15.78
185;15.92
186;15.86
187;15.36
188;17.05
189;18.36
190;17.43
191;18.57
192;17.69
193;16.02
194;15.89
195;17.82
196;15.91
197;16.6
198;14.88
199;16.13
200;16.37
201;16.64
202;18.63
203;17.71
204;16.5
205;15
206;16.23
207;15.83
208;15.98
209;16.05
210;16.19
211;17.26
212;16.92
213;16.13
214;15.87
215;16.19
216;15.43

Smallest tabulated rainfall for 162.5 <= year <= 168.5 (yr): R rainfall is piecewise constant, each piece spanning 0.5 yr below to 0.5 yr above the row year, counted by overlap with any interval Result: 10.35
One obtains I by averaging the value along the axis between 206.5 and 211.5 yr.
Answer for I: 16.3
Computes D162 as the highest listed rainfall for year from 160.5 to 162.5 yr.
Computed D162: 12.06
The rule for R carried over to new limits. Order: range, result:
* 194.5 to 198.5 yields 14.88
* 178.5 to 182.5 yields 15.99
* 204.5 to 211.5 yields 15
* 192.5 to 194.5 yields 15.89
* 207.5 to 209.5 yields 15.98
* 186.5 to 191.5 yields 15.36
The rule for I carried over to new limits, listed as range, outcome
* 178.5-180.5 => 16.5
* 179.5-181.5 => 16.3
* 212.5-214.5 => 16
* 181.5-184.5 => 15.7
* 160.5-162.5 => 11.7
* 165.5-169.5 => 11.9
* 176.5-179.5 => 16.6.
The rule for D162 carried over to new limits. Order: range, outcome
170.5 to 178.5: 17.72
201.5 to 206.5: 18.63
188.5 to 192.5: 18.57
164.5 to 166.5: 11.72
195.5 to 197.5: 16.6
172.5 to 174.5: 14.08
